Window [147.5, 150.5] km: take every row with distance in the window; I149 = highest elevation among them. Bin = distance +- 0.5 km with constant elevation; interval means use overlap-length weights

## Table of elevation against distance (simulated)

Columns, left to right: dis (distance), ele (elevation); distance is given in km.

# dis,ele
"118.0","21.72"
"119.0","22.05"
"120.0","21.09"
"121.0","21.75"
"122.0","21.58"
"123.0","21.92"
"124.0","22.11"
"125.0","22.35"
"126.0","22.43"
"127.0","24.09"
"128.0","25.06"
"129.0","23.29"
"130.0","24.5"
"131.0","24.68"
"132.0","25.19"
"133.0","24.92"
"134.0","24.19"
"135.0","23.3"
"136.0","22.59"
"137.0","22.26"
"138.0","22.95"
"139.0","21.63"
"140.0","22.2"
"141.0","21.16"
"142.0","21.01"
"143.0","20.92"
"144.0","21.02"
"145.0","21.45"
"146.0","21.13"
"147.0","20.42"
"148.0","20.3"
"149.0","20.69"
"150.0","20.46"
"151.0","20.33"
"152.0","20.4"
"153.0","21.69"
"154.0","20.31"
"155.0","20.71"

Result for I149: 20.69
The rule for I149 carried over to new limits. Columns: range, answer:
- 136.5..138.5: 22.95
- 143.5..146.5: 21.45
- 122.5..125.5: 22.35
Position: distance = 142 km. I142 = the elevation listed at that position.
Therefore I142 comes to 21.01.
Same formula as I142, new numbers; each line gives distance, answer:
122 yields 21.58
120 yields 21.09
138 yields 22.95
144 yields 21.02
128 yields 25.06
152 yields 20.4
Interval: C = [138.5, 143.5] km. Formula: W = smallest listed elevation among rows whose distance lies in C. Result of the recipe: 20.92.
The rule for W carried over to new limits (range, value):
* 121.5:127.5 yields 21.58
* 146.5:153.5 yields 20.3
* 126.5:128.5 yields 24.09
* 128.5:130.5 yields 23.29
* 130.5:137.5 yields 22.26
